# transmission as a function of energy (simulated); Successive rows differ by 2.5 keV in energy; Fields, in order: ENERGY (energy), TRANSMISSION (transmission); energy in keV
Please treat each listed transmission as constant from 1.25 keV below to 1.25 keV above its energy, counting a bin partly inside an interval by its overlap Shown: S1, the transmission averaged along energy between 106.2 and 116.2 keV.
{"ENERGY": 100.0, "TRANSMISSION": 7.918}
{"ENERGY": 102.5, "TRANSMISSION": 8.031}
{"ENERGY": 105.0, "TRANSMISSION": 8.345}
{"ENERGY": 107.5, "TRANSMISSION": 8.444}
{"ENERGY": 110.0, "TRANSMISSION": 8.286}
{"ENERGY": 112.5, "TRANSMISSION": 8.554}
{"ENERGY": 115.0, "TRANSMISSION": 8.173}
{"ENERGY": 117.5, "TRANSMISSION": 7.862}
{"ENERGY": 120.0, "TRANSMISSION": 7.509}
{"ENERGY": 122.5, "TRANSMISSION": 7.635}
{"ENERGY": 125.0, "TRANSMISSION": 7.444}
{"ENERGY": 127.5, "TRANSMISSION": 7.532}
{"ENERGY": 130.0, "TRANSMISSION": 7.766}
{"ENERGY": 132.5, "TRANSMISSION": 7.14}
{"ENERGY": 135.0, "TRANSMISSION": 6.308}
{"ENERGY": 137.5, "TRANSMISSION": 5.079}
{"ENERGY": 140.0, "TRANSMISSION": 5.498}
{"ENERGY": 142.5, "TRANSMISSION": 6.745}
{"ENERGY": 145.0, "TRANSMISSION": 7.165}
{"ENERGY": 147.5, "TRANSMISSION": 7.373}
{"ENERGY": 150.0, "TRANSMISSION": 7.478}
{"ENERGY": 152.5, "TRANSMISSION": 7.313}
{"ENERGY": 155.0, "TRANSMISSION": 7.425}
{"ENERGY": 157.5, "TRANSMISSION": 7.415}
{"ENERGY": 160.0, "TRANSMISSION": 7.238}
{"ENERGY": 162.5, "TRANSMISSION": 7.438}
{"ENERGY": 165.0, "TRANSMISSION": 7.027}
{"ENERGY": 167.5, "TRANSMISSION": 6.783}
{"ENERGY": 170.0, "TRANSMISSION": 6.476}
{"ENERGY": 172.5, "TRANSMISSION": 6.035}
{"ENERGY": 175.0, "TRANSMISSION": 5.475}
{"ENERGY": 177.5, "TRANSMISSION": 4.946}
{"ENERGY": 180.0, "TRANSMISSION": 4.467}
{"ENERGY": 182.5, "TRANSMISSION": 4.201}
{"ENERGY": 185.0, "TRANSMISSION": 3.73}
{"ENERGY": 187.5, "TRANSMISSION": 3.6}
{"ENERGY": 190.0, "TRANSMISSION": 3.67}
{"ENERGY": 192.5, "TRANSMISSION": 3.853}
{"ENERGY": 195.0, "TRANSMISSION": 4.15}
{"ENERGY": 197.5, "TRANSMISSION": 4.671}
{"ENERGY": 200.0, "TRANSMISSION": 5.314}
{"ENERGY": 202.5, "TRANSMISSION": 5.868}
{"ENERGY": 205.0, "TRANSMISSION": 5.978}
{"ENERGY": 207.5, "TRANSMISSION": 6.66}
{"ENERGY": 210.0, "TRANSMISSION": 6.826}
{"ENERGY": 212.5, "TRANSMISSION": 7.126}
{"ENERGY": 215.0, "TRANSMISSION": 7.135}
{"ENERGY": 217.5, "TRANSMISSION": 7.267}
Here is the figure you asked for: 8.37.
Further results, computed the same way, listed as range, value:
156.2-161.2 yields 7.33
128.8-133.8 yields 7.44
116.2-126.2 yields 7.62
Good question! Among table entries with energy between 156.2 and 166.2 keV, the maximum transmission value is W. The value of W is 7.438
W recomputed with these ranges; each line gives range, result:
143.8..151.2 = 7.478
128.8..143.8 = 7.766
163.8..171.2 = 7.027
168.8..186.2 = 6.476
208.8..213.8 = 7.126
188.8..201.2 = 5.314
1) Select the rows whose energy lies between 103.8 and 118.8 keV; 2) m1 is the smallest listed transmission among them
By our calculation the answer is 7.862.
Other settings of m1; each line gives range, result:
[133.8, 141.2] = 5.079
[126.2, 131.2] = 7.532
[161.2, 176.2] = 5.475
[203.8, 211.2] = 5.978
